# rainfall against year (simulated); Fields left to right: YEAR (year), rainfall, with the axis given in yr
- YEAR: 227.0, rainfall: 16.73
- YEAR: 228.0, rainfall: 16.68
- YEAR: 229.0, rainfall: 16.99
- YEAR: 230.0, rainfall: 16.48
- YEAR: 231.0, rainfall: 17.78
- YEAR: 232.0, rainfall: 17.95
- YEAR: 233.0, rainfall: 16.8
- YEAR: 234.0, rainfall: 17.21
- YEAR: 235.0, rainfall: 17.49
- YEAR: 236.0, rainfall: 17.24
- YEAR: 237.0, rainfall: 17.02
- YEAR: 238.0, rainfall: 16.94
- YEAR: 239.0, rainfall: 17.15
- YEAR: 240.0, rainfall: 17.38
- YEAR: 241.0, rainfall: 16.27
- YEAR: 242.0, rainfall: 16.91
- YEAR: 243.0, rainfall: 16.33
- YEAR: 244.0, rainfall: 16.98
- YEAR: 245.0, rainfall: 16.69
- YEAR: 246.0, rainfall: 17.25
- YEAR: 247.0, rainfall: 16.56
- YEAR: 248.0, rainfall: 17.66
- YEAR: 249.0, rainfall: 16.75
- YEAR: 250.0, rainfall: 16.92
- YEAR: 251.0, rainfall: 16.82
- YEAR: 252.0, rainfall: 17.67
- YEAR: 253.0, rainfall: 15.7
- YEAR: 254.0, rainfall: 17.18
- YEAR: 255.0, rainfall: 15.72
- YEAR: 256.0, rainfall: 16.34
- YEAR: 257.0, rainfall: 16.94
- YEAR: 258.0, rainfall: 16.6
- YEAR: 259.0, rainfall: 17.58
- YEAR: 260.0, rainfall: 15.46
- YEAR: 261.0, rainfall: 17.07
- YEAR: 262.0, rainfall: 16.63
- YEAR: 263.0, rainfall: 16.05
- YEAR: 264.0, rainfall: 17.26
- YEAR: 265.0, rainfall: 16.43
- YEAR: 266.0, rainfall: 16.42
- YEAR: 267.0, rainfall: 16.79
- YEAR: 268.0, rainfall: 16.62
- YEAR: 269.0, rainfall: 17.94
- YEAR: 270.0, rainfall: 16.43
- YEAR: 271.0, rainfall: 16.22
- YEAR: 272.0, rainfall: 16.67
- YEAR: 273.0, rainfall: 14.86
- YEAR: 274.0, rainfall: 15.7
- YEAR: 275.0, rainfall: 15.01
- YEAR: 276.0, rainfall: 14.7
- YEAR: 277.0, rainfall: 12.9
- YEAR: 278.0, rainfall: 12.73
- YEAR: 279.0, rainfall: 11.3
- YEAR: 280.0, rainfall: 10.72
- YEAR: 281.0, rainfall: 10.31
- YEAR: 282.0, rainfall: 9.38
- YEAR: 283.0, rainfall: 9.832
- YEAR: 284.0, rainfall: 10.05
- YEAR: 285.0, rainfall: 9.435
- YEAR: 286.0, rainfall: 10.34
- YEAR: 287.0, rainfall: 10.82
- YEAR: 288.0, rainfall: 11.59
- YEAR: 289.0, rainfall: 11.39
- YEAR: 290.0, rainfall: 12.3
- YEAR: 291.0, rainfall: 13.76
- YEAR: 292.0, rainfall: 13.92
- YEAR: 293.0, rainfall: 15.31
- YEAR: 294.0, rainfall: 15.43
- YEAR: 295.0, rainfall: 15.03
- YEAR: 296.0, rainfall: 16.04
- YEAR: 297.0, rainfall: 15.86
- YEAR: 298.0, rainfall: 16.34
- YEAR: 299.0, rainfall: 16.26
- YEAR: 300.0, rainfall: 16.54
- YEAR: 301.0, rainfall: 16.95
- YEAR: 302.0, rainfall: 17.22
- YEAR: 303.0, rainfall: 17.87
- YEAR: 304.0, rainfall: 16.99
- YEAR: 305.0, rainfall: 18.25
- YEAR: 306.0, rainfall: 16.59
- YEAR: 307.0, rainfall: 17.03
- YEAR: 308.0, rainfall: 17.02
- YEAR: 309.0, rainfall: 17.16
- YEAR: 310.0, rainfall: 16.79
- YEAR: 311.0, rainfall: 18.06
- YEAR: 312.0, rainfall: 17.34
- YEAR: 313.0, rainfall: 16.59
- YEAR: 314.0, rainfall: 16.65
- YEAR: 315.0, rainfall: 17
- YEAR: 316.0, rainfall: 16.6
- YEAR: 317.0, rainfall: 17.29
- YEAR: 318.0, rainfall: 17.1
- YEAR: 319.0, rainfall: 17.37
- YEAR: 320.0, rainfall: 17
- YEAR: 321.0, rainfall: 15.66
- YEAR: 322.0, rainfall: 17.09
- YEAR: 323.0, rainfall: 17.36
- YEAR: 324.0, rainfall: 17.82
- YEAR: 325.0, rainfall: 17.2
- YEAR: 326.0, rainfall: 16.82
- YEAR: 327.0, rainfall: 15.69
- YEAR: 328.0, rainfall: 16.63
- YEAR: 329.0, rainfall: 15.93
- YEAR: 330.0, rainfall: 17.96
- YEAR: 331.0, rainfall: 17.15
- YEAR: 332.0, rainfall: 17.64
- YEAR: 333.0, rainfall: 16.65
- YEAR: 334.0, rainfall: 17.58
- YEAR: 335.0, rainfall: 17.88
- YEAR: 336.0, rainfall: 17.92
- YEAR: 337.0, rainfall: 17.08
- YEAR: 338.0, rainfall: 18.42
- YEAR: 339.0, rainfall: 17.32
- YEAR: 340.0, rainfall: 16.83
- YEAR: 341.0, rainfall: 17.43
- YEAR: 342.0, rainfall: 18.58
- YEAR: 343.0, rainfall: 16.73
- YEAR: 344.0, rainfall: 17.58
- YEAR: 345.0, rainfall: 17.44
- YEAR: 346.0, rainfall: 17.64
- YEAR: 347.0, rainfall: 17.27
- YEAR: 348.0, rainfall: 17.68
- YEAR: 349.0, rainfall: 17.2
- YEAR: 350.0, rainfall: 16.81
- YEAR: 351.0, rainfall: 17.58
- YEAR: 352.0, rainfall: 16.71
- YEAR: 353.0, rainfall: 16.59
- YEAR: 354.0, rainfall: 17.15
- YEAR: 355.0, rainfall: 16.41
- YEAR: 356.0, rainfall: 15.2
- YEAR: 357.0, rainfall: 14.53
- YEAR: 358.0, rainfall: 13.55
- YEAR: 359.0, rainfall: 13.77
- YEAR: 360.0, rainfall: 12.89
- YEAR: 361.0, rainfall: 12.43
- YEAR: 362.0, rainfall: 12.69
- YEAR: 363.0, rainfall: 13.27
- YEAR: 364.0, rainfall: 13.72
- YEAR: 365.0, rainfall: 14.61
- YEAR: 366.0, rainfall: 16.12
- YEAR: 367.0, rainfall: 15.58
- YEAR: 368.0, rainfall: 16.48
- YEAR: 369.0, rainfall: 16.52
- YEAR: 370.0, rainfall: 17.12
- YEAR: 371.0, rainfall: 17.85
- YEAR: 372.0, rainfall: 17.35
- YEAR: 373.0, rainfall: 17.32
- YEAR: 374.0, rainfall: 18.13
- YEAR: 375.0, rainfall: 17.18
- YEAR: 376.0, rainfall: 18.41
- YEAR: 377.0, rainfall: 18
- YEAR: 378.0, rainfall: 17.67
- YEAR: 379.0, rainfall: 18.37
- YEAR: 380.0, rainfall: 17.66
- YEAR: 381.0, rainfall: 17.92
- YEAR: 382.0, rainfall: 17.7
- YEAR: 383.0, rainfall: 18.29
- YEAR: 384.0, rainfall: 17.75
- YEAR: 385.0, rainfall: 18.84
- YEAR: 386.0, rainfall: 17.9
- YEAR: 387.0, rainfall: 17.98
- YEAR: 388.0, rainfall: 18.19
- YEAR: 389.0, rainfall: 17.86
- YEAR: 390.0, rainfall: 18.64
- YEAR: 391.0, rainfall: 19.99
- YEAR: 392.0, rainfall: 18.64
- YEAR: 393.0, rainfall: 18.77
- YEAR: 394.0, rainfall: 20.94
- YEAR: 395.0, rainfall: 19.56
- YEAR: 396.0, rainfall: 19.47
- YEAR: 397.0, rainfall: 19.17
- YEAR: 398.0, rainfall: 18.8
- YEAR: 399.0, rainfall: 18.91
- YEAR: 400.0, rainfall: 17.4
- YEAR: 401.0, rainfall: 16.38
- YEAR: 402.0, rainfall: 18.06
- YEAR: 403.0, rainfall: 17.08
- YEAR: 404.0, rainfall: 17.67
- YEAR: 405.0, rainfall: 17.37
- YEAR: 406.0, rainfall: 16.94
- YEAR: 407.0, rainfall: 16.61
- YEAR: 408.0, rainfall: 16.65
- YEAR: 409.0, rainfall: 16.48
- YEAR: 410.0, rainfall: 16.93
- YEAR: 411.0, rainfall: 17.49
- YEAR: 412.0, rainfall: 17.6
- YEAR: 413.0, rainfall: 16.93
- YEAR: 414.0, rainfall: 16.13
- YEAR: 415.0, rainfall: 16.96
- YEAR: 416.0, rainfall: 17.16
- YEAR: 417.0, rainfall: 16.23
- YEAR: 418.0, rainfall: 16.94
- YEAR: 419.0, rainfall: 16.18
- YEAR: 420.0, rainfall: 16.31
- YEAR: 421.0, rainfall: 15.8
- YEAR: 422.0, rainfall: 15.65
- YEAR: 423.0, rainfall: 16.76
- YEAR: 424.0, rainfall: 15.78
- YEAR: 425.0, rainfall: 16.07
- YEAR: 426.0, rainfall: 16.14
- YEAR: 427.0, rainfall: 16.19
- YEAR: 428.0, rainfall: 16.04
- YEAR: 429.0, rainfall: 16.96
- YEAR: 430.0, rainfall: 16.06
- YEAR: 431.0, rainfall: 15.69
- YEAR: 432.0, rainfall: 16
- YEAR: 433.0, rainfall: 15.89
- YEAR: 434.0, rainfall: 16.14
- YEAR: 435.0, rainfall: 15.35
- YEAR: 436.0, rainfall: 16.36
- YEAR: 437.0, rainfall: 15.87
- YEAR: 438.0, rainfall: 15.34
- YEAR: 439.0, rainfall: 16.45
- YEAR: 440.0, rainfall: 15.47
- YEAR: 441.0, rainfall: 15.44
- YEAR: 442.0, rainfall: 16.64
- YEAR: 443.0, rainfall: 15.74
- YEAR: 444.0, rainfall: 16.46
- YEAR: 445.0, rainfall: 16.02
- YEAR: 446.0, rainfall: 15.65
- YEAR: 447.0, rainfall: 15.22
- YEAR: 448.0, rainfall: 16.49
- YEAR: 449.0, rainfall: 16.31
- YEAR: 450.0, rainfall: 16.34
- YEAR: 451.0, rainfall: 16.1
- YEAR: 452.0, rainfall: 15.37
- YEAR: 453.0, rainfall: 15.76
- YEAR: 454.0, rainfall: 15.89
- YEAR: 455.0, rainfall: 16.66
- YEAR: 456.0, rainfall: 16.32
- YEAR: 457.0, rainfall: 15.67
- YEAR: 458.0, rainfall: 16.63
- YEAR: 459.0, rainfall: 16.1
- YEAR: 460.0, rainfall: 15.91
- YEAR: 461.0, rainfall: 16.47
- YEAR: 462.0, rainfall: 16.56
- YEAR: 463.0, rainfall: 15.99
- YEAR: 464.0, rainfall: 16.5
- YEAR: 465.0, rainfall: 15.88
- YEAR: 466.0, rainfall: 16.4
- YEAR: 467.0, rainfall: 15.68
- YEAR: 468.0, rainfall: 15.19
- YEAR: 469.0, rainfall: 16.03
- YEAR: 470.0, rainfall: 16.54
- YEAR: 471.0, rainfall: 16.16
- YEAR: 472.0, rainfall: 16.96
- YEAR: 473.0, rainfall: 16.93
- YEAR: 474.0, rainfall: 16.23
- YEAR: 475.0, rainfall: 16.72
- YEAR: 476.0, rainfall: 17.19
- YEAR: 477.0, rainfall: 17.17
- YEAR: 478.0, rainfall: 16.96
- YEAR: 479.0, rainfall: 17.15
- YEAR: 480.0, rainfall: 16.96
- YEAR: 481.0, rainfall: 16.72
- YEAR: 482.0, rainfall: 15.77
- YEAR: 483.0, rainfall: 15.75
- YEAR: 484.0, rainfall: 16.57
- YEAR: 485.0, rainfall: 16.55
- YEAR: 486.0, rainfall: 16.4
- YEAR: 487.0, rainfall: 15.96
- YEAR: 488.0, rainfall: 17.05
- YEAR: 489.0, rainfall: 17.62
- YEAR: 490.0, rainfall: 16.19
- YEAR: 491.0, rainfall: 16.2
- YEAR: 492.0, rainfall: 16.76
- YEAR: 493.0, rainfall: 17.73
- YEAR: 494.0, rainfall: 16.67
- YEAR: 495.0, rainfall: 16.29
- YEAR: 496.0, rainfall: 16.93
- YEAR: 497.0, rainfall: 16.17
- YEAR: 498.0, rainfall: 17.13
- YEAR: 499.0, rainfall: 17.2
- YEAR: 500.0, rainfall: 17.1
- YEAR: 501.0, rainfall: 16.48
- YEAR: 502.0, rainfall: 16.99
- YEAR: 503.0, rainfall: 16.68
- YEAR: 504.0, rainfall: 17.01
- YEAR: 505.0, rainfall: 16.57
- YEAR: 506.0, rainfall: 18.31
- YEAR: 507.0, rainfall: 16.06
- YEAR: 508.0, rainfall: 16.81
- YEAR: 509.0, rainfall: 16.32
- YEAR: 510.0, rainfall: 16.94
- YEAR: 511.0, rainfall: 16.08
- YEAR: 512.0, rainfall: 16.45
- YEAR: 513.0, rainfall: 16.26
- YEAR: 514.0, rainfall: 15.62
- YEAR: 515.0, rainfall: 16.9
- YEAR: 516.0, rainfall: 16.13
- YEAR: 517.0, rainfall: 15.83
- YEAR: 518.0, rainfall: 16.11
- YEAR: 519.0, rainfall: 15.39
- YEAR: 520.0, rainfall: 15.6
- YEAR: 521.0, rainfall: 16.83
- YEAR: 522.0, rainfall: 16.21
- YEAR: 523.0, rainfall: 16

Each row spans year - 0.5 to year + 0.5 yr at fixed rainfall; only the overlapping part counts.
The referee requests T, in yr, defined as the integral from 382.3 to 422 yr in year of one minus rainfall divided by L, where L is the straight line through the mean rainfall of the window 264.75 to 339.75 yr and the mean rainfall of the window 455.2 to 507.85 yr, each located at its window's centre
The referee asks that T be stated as -3.8 yr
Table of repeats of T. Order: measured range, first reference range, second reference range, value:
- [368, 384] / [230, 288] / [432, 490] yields -1.7 yr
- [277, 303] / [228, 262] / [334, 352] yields 6.0 yr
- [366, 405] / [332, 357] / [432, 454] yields -3.2 yr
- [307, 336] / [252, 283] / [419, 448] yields -2.9 yr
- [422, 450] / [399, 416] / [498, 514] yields 1.6 yr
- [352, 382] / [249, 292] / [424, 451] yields -1.3 yr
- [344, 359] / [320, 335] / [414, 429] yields 0.3 yr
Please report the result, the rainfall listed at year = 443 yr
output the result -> 15.74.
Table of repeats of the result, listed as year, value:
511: 16.08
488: 17.05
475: 16.72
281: 10.31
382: 17.7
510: 16.94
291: 13.76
